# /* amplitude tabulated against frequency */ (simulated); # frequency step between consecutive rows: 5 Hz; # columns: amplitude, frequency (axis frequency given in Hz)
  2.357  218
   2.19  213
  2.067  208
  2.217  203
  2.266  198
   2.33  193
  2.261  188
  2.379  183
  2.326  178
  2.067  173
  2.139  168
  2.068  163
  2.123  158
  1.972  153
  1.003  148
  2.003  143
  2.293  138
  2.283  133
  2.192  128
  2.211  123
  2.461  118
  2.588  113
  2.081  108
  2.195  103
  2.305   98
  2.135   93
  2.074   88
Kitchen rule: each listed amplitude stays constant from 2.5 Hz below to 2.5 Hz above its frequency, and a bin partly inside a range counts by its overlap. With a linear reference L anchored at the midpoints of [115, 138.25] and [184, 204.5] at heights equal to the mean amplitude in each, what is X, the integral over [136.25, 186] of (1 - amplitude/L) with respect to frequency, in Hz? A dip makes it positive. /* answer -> 5.4 Hz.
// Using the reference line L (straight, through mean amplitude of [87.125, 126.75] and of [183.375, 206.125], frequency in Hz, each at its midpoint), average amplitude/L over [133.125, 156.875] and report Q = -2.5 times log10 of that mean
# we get 0.202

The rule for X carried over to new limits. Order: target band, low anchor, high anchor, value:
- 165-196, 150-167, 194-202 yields -1.20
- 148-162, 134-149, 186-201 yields 0.96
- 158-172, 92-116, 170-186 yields 0.96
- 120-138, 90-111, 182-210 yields -0.32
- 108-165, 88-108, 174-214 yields 2.53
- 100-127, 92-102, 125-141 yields -0.77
